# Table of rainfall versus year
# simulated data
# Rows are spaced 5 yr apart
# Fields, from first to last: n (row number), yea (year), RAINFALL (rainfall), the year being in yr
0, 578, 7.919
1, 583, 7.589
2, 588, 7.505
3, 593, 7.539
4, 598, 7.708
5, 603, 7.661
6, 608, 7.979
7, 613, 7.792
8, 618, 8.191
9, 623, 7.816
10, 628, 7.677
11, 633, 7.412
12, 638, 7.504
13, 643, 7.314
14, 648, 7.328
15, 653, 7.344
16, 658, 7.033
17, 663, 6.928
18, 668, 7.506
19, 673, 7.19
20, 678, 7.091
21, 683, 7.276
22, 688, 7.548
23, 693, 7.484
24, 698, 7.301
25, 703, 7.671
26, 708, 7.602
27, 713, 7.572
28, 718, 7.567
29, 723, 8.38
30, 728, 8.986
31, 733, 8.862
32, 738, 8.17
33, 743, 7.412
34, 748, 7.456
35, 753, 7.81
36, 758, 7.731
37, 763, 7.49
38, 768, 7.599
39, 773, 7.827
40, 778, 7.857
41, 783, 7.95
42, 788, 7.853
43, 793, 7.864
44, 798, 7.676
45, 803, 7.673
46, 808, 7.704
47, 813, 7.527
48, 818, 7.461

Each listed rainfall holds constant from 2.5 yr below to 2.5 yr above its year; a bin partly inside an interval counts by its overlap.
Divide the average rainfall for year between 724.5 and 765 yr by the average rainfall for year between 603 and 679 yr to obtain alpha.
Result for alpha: 1.07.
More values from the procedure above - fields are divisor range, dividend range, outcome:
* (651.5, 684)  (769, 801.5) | 1.09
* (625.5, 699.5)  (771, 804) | 1.07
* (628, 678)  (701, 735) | 1.11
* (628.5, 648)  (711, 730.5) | 1.10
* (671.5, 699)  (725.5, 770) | 1.09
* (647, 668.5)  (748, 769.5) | 1.06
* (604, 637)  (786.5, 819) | 0.99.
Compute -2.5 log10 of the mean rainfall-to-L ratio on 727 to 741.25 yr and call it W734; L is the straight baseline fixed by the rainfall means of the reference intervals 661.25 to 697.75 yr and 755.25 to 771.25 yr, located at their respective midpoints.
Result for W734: -0.14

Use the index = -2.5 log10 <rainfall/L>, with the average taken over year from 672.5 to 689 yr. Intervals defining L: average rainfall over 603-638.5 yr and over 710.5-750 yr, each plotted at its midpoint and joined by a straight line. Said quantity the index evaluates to 0.10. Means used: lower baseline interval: 7.77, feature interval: 7.26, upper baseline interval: 8.06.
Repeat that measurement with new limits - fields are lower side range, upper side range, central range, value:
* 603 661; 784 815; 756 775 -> 0.01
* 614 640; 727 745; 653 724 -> 0.09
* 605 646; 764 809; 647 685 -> 0.07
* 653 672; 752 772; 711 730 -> -0.09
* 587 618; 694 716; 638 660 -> 0.05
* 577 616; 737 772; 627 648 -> 0.04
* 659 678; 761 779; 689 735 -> -0.07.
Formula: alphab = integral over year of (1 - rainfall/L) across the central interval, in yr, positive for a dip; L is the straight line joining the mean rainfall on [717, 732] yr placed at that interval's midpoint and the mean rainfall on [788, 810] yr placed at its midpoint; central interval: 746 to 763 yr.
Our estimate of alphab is 1.1 yr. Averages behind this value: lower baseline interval 8.44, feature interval 7.65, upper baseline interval 7.74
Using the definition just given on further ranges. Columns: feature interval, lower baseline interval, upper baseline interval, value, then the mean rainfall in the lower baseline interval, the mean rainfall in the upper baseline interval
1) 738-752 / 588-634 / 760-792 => 0.3 yr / 7.75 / 7.77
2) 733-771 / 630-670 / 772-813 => -0.5 yr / 7.3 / 7.78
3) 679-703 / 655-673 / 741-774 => -0.4 yr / 7.17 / 7.61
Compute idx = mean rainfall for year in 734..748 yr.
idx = 7.85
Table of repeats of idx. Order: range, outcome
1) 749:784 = 7.73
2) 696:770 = 7.85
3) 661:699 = 7.29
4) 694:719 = 7.54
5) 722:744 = 8.43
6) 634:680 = 7.26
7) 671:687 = 7.22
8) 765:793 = 7.82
